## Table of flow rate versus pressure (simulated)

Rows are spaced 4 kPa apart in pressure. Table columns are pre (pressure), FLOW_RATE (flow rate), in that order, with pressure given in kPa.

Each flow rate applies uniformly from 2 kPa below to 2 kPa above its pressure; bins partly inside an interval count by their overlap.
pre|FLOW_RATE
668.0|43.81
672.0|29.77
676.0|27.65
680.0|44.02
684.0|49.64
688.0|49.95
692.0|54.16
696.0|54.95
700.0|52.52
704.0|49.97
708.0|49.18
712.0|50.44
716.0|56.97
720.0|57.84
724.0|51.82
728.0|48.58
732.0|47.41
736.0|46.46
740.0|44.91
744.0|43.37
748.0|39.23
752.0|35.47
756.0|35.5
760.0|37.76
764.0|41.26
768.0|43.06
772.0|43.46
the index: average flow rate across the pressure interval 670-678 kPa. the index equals 28.7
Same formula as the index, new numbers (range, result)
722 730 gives 50.2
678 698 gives 50.5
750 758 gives 35.5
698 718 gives 51.8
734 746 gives 44.9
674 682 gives 35.8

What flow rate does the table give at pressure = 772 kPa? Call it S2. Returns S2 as 43.46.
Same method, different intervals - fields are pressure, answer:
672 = 29.77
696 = 54.95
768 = 43.06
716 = 56.97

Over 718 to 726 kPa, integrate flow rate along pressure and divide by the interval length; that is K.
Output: 54.8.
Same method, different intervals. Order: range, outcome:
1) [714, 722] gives 57.4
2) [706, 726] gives 53.2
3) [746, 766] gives 37.8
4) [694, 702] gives 53.7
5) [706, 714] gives 49.8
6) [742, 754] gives 39.4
